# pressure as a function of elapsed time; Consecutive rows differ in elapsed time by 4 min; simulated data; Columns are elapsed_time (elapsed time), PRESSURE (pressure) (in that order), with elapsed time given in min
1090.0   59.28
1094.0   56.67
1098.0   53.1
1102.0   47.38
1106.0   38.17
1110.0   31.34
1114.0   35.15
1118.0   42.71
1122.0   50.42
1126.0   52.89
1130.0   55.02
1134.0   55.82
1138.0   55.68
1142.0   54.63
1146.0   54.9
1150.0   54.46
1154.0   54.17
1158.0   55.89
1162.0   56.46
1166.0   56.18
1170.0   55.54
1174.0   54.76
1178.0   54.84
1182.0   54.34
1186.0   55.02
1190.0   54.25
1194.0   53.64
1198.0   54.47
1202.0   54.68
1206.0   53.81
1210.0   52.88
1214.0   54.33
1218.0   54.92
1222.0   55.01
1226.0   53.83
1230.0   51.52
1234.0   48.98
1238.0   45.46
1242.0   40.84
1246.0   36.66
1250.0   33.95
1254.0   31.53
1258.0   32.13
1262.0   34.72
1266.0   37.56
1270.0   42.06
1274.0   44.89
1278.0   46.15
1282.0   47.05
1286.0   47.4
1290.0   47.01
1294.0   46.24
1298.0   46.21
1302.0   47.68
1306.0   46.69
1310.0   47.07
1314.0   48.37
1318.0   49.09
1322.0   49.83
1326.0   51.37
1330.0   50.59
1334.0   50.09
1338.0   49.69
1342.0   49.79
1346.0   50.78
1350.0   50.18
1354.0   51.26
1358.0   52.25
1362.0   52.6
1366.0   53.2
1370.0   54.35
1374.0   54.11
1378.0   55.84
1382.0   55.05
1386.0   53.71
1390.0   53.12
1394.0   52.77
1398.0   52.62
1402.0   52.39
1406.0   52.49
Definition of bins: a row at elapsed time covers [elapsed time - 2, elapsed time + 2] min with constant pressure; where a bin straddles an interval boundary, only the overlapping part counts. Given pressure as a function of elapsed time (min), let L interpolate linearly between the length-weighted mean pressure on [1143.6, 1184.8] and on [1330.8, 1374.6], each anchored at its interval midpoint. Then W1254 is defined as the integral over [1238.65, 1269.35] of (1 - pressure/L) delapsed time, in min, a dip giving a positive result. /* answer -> 10.0 min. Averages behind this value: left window 55.1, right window 51.6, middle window 36.1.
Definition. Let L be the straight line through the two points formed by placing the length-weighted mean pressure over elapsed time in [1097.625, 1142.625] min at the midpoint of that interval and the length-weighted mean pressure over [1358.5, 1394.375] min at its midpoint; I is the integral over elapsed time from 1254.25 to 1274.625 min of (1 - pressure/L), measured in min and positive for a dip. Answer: 5.49 min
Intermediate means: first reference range 47.3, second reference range 53.8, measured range 37.2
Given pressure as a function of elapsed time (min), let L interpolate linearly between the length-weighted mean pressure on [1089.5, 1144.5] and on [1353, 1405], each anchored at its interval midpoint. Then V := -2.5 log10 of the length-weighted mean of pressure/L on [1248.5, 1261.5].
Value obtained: 0.49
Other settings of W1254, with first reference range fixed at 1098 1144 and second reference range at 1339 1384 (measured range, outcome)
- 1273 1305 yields 2.77 min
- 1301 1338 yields 1.91 min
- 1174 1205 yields -3.51 min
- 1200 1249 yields -0.27 min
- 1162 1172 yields -1.56 min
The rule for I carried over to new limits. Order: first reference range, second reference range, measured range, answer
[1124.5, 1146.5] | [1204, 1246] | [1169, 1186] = -0.66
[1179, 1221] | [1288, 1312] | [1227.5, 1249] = 2.95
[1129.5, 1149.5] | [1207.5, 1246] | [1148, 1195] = -1.47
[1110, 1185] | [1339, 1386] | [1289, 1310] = 2.32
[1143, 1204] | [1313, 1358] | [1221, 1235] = 0.25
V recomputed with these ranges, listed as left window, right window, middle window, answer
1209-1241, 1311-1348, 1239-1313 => 0.203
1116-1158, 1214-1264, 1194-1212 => -0.147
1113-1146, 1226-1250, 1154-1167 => -0.138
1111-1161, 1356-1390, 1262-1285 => 0.226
